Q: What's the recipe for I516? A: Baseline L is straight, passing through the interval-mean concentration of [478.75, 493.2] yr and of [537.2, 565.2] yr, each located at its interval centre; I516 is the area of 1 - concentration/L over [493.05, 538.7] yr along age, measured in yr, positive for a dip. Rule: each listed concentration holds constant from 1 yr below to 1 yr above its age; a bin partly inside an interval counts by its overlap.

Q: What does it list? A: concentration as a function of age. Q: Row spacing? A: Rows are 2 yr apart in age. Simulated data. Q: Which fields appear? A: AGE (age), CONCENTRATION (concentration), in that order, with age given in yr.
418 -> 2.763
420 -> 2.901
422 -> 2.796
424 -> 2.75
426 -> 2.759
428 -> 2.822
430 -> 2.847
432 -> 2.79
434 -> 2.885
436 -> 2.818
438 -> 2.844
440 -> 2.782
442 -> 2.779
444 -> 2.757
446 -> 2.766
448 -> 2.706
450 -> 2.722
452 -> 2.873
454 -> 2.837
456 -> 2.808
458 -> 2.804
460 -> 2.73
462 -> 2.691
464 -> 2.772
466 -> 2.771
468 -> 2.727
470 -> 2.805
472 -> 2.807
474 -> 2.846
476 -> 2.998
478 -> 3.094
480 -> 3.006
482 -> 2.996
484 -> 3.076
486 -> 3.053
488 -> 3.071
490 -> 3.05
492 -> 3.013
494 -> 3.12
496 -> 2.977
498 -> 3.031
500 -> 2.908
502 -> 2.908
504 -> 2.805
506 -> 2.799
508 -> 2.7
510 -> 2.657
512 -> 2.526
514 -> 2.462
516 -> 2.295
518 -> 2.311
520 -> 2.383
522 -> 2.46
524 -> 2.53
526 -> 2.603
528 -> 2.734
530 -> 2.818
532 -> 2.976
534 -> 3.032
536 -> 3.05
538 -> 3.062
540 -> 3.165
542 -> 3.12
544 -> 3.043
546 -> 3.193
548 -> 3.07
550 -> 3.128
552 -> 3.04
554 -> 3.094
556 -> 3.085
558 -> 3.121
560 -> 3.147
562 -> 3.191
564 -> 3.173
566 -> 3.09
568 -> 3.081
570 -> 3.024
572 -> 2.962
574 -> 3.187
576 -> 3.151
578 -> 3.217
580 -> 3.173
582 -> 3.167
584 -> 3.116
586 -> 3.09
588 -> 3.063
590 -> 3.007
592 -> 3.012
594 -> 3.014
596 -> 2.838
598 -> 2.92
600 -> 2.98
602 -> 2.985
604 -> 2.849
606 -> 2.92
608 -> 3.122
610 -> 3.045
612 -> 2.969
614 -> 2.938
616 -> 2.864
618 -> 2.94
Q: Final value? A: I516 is 4.93 yr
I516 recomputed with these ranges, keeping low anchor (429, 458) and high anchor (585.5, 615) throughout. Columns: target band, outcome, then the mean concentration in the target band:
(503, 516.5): 1.2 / 2.62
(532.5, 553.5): -1.2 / 3.09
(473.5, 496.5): -1.5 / 3.03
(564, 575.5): -0.5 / 3.08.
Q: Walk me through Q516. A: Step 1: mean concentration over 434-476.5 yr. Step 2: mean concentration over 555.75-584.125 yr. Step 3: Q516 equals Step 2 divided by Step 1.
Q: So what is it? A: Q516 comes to 1.1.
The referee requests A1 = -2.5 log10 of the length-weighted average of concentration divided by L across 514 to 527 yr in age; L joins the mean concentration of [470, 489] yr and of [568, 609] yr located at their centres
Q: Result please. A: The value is 0.23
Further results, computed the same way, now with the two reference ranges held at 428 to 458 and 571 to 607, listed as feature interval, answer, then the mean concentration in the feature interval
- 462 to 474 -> 0.026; 2.78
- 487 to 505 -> -0.037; 2.99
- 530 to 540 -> -0.026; 3.02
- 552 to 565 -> -0.050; 3.13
